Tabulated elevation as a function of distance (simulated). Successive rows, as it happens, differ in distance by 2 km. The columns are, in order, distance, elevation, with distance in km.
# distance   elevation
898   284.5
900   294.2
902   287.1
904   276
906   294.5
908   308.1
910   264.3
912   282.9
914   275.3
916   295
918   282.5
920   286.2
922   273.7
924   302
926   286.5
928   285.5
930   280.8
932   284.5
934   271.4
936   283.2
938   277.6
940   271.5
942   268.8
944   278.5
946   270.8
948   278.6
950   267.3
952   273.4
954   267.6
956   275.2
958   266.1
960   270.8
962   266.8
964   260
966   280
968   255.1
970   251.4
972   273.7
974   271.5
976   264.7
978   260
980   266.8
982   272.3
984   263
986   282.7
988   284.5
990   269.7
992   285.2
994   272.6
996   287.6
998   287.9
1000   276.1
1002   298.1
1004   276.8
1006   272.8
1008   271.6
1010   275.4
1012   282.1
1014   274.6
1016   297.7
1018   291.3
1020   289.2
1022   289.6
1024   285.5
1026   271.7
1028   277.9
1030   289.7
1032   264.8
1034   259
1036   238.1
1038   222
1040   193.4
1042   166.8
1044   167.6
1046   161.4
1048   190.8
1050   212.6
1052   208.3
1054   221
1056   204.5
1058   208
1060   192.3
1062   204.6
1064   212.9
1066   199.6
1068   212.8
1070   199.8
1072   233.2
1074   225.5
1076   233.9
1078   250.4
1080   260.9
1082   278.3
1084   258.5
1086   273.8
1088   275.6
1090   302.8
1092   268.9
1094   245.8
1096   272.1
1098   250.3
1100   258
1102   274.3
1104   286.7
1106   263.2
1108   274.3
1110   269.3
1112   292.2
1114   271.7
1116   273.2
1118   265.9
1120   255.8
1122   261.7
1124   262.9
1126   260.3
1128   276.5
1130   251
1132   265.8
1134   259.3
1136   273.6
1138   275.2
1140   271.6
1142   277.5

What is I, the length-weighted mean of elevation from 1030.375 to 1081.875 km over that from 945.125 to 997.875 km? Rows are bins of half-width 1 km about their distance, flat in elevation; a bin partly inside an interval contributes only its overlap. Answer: 0.80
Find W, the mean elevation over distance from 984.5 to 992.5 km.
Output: 279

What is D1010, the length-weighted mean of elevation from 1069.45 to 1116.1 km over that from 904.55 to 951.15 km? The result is 0.9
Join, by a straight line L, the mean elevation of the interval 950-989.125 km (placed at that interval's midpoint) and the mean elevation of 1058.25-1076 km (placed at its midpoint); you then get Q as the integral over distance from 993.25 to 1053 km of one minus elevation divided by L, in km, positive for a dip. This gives -4.25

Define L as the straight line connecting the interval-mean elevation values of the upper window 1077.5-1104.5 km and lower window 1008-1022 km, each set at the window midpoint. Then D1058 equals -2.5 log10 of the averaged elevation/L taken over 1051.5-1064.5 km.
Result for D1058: 0.31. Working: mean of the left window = 284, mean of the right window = 268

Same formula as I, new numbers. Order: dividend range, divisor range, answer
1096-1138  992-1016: 0.95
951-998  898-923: 0.95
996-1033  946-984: 1.05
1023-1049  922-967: 0.83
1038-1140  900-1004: 0.88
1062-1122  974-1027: 0.92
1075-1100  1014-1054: 1.09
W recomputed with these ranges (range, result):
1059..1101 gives 243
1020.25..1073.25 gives 224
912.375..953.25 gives 280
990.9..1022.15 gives 283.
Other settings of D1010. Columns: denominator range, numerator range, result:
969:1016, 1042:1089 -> 0.80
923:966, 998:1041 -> 0.99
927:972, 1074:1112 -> 0.98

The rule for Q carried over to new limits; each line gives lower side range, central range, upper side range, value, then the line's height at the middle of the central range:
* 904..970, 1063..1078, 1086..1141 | 2.9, 271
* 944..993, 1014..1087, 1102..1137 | 9.2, 269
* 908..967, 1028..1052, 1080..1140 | 4.8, 272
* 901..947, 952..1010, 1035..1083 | -4.7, 253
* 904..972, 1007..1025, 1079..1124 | -0.7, 273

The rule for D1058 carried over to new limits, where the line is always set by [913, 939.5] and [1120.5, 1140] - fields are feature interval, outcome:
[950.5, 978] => 0.05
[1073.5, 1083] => 0.08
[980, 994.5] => 0.01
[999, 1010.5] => -0.01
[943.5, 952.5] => 0.03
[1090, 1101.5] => 0.02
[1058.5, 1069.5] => 0.31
